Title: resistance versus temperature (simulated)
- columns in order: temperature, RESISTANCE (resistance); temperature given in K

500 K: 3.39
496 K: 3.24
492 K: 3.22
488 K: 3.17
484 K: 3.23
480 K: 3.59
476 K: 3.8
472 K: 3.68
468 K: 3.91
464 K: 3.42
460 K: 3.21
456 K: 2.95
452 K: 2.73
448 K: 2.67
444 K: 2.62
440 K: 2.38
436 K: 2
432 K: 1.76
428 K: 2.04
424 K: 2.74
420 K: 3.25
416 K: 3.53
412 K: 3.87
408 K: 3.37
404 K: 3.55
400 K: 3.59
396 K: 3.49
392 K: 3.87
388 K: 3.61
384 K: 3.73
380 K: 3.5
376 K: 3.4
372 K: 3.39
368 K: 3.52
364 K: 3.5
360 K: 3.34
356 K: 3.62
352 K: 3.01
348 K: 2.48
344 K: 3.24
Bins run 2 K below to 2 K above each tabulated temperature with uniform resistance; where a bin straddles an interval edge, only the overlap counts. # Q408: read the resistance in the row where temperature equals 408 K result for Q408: 3.37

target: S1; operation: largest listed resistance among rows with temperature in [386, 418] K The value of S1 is 3.87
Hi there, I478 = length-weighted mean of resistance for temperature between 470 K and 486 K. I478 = 3.58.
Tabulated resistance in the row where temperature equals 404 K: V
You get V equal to 3.55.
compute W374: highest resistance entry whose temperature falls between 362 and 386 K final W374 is 3.73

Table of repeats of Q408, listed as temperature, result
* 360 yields 3.34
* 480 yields 3.59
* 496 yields 3.24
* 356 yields 3.62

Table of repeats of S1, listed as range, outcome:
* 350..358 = 3.62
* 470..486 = 3.8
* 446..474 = 3.91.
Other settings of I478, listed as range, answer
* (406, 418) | 3.59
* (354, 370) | 3.5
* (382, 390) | 3.67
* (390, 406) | 3.62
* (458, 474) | 3.55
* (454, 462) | 3.08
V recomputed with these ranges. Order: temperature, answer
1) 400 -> 3.59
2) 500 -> 3.39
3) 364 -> 3.5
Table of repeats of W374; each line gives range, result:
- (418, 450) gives 3.25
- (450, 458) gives 2.95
